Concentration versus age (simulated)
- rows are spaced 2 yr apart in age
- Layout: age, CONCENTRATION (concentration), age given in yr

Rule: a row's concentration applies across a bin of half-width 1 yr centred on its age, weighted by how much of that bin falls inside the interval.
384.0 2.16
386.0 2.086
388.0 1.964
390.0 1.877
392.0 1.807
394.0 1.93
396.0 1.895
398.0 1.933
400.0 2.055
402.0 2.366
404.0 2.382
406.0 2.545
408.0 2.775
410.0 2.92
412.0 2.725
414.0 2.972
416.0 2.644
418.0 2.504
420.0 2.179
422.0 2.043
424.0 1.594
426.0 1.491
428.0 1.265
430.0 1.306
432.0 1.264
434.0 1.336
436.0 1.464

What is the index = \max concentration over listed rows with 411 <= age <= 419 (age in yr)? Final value 2.972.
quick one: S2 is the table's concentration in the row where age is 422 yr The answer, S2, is 2.043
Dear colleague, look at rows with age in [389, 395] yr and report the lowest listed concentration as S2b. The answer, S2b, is 1.807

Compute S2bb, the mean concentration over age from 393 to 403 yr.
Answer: 2.04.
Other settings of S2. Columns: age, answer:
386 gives 2.086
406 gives 2.545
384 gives 2.16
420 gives 2.179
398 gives 1.933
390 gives 1.877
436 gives 1.464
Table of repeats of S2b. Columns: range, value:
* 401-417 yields 2.366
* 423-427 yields 1.491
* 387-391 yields 1.877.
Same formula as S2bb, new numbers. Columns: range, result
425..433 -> 1.33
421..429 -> 1.6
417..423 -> 2.24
